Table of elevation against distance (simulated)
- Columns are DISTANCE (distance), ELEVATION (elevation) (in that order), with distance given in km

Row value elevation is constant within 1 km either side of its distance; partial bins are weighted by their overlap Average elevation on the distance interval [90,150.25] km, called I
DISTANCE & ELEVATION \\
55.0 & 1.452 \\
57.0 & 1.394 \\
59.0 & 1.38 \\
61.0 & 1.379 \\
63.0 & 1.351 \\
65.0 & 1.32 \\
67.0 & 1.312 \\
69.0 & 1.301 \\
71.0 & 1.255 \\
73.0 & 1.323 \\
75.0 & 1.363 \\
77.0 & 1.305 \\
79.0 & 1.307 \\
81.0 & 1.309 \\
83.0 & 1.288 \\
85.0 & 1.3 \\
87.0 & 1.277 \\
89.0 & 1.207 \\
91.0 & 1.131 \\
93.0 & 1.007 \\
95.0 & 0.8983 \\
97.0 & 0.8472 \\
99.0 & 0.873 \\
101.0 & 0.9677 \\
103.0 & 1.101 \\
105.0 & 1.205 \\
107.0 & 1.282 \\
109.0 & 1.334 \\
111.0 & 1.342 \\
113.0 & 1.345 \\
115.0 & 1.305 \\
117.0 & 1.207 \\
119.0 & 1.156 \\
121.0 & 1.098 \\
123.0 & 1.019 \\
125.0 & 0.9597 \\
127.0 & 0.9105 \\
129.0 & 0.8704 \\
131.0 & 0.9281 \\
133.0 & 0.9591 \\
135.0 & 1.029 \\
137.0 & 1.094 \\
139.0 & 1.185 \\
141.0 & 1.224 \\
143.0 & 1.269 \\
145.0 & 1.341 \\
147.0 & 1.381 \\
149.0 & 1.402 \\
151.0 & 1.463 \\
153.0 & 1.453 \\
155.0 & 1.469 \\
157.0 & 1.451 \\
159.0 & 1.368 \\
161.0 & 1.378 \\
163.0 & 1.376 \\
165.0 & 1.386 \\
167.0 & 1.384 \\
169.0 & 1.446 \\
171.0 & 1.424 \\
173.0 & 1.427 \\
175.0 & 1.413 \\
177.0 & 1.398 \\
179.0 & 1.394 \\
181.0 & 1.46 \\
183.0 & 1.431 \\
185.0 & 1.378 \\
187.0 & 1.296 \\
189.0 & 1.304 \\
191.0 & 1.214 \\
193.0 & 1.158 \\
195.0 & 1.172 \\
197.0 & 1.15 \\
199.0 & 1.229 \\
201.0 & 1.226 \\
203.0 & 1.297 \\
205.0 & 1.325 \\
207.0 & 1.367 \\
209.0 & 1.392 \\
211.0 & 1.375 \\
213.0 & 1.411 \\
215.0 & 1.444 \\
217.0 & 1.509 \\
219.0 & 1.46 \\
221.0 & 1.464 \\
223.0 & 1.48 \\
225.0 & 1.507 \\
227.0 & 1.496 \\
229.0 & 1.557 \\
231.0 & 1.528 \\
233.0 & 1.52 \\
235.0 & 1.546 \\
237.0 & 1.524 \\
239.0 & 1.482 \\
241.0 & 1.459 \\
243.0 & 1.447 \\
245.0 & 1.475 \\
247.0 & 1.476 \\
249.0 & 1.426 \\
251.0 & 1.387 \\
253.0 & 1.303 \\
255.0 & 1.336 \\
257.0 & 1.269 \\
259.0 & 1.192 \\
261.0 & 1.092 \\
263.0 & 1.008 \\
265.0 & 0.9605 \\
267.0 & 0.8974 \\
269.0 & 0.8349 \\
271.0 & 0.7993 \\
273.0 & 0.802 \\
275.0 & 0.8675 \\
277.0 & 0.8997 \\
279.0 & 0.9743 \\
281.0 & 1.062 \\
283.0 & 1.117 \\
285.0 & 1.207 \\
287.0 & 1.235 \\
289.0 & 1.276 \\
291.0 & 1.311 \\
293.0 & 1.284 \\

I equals 1.12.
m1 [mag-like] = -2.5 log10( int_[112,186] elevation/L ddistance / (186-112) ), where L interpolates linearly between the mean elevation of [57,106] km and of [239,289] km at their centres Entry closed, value -0.074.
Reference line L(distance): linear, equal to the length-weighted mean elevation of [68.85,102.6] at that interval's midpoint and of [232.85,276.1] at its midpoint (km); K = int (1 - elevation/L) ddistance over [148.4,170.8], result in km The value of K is -4.2 km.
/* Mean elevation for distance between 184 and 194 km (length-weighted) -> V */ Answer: 1.27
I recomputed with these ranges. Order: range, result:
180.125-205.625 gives 1.28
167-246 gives 1.4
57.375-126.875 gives 1.21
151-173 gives 1.42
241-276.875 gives 1.15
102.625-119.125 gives 1.26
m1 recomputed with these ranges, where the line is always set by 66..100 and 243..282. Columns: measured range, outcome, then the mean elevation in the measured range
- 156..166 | -0.197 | 1.39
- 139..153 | -0.152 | 1.34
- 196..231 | -0.223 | 1.4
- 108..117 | -0.118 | 1.32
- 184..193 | -0.119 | 1.28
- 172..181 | -0.220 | 1.41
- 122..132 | 0.246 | 0.938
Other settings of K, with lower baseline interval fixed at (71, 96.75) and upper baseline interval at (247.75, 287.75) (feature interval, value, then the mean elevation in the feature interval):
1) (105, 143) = 1.8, 1.13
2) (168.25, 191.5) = -4.8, 1.39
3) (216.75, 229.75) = -4.4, 1.49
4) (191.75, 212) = -2.4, 1.27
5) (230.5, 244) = -4.8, 1.5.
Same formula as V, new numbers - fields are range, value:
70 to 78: 1.31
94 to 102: 0.897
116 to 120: 1.18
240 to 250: 1.46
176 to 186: 1.41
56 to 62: 1.38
